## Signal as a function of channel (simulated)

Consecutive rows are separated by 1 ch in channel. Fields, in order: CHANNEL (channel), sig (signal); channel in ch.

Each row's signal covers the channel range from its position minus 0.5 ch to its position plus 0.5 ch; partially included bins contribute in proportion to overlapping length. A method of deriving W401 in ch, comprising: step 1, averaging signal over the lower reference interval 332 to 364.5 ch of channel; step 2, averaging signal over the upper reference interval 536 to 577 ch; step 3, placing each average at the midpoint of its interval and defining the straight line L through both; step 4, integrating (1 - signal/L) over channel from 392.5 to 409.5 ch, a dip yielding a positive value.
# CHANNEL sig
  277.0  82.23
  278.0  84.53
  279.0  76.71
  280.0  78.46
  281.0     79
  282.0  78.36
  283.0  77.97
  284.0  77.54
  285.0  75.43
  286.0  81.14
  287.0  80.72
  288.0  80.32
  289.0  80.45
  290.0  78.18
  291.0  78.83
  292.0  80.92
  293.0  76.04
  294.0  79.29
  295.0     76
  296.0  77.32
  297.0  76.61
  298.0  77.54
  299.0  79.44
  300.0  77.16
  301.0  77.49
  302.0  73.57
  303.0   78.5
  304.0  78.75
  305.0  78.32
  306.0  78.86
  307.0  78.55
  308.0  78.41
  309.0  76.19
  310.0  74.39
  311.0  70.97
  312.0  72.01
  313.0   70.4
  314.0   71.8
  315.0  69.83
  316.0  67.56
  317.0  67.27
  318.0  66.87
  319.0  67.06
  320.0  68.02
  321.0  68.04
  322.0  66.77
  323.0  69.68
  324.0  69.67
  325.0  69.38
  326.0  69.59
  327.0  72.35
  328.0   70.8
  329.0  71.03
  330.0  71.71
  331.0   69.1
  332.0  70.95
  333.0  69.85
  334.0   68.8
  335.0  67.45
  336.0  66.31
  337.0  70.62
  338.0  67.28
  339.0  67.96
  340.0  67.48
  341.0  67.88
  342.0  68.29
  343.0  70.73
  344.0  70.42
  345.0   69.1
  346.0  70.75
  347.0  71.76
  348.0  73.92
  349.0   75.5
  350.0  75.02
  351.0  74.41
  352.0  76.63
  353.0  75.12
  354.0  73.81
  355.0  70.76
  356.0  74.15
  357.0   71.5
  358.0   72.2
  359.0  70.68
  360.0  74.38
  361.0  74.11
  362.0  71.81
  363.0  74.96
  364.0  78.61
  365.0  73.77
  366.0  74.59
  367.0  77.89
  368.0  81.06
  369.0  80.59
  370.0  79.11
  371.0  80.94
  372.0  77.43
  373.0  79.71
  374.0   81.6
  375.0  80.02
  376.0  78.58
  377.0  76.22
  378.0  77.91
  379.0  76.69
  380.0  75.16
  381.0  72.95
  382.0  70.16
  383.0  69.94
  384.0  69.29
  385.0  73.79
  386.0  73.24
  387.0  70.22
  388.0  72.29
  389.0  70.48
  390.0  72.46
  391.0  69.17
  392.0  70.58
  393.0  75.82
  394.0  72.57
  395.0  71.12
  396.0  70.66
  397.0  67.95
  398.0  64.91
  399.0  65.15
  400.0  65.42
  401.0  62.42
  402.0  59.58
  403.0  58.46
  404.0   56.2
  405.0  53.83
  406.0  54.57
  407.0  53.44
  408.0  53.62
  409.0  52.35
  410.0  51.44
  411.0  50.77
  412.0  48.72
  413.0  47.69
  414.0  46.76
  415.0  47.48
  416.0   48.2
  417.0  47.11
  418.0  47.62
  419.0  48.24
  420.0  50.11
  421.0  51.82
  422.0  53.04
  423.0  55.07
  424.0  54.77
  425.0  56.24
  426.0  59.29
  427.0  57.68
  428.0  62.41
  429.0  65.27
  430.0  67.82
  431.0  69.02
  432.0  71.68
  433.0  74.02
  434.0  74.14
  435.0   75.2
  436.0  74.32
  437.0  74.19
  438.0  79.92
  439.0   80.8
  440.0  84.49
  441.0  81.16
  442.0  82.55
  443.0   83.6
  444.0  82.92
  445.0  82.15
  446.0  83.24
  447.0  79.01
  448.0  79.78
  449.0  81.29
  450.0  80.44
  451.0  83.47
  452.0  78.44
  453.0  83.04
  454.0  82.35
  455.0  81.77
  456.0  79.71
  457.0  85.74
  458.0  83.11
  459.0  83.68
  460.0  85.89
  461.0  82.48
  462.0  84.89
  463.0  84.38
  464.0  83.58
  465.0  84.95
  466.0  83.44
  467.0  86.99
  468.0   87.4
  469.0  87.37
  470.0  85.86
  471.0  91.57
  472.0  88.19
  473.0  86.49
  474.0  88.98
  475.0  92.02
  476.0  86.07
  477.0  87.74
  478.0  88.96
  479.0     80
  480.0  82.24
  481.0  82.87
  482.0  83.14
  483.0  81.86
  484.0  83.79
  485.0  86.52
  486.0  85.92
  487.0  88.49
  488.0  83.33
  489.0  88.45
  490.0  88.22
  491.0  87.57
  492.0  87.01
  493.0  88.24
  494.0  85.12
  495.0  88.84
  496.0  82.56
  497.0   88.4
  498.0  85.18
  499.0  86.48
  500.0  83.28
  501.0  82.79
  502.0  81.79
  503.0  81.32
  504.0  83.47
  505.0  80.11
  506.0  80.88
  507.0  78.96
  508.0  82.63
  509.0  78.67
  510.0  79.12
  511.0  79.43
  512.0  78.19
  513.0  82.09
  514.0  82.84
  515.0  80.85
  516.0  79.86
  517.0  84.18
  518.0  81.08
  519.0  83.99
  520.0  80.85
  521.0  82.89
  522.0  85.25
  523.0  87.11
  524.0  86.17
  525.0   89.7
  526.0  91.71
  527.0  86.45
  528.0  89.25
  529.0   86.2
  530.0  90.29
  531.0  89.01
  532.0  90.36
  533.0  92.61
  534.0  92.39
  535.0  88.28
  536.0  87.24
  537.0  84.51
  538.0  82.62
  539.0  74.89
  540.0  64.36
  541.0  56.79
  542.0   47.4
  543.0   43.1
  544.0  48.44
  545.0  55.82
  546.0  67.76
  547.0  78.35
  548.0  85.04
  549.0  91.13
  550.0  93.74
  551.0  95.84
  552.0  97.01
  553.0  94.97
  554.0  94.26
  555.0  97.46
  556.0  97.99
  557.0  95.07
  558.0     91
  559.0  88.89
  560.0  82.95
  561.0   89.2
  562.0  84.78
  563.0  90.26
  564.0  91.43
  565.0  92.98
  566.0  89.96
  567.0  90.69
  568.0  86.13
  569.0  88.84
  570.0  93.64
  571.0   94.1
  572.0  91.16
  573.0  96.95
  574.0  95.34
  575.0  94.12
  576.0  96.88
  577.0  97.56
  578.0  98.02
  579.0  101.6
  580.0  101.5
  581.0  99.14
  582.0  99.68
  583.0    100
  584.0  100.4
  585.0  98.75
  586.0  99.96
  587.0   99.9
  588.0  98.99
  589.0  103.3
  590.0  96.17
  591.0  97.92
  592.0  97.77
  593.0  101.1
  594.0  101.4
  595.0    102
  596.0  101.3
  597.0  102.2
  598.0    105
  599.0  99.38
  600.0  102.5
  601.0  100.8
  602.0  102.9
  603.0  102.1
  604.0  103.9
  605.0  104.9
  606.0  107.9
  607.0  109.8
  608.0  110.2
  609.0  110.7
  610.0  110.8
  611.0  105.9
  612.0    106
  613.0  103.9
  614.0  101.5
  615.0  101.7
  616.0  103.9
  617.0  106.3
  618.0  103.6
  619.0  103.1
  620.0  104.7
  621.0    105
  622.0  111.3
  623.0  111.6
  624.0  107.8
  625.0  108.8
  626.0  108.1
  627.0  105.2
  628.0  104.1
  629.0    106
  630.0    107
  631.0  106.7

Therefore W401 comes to 2.87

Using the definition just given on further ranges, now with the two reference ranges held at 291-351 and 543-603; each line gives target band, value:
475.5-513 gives 1.2 ch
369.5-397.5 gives 1.2 ch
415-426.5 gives 4.1 ch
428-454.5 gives 1.4 ch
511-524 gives 0.9 ch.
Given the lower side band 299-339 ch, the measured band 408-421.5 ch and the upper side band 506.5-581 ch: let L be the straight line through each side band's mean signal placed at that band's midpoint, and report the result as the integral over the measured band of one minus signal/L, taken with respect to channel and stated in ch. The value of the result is 4.9 ch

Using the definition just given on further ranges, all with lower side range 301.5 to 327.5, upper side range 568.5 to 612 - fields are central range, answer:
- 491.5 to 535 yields 3.8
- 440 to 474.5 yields 1.2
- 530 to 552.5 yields 4.2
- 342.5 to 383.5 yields 1.1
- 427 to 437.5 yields 1.8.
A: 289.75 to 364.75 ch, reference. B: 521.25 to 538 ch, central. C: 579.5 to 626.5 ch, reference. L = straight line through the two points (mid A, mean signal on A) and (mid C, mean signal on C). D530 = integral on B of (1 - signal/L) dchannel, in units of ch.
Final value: 1.2 ch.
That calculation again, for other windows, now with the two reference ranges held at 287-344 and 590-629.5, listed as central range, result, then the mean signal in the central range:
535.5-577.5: 6.0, 84.8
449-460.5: 0.7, 82.5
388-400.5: 1.8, 69.8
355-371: 0.5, 75.3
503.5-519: 2.1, 80.9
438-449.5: 0.6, 81.8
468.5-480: 0.3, 87.3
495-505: 0.9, 84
